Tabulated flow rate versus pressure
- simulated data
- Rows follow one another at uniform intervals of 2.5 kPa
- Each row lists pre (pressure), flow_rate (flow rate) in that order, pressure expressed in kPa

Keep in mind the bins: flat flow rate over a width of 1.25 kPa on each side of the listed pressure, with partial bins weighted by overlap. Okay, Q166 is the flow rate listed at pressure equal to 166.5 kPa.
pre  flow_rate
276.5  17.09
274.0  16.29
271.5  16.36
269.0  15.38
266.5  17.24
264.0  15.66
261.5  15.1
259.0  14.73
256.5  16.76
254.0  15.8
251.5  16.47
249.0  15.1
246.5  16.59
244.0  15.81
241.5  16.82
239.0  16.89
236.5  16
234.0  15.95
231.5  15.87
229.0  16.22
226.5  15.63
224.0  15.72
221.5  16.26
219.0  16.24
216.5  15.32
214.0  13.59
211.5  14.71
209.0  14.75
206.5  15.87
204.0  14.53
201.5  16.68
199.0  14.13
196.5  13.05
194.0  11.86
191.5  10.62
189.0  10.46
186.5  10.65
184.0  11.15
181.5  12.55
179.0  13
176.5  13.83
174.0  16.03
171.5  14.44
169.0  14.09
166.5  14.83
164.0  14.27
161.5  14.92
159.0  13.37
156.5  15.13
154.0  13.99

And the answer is 14.83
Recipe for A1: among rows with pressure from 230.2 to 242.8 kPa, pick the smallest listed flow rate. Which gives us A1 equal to 15.87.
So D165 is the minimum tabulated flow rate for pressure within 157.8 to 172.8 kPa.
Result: 13.37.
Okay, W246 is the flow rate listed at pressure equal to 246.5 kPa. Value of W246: 16.59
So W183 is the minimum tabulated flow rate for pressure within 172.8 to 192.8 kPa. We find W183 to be 10.46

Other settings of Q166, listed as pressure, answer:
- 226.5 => 15.63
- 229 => 16.22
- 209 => 14.75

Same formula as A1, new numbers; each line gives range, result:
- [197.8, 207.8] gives 14.13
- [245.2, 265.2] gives 14.73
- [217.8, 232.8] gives 15.63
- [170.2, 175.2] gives 14.44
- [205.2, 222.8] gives 13.59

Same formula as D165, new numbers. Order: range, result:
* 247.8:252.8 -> 15.1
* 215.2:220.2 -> 15.32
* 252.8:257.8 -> 15.8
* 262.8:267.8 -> 15.66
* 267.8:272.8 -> 15.38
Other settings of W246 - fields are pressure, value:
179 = 13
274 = 16.29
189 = 10.46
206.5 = 15.87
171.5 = 14.44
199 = 14.13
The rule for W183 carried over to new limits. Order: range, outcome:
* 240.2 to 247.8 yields 15.81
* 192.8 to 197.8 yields 11.86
